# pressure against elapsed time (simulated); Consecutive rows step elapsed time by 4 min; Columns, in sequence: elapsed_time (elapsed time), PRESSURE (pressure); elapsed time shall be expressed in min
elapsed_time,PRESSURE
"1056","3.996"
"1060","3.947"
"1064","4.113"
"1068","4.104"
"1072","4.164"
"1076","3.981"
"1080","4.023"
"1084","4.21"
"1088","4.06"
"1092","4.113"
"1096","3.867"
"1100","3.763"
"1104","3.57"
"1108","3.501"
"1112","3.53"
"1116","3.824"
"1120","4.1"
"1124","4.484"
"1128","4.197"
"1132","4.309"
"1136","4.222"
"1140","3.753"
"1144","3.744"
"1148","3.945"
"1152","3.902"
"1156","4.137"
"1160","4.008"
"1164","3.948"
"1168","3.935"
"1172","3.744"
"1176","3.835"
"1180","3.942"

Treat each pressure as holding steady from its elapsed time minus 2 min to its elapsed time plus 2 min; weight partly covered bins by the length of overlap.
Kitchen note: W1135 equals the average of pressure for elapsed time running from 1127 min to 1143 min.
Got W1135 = 4.09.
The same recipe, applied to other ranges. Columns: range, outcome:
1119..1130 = 4.27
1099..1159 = 3.94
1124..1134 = 4.3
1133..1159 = 3.97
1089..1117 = 3.75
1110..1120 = 3.76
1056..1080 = 4.05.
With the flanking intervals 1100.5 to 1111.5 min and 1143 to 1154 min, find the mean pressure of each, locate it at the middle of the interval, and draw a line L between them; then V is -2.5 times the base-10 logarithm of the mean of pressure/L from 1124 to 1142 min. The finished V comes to -0.110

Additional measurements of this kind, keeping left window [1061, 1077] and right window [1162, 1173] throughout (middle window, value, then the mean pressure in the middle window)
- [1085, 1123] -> 0.05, 3.84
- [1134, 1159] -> -0.01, 3.95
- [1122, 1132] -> -0.10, 4.33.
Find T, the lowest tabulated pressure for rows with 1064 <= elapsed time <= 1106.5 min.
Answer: 3.57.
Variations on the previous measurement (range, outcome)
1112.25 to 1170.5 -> 3.744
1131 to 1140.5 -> 3.753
